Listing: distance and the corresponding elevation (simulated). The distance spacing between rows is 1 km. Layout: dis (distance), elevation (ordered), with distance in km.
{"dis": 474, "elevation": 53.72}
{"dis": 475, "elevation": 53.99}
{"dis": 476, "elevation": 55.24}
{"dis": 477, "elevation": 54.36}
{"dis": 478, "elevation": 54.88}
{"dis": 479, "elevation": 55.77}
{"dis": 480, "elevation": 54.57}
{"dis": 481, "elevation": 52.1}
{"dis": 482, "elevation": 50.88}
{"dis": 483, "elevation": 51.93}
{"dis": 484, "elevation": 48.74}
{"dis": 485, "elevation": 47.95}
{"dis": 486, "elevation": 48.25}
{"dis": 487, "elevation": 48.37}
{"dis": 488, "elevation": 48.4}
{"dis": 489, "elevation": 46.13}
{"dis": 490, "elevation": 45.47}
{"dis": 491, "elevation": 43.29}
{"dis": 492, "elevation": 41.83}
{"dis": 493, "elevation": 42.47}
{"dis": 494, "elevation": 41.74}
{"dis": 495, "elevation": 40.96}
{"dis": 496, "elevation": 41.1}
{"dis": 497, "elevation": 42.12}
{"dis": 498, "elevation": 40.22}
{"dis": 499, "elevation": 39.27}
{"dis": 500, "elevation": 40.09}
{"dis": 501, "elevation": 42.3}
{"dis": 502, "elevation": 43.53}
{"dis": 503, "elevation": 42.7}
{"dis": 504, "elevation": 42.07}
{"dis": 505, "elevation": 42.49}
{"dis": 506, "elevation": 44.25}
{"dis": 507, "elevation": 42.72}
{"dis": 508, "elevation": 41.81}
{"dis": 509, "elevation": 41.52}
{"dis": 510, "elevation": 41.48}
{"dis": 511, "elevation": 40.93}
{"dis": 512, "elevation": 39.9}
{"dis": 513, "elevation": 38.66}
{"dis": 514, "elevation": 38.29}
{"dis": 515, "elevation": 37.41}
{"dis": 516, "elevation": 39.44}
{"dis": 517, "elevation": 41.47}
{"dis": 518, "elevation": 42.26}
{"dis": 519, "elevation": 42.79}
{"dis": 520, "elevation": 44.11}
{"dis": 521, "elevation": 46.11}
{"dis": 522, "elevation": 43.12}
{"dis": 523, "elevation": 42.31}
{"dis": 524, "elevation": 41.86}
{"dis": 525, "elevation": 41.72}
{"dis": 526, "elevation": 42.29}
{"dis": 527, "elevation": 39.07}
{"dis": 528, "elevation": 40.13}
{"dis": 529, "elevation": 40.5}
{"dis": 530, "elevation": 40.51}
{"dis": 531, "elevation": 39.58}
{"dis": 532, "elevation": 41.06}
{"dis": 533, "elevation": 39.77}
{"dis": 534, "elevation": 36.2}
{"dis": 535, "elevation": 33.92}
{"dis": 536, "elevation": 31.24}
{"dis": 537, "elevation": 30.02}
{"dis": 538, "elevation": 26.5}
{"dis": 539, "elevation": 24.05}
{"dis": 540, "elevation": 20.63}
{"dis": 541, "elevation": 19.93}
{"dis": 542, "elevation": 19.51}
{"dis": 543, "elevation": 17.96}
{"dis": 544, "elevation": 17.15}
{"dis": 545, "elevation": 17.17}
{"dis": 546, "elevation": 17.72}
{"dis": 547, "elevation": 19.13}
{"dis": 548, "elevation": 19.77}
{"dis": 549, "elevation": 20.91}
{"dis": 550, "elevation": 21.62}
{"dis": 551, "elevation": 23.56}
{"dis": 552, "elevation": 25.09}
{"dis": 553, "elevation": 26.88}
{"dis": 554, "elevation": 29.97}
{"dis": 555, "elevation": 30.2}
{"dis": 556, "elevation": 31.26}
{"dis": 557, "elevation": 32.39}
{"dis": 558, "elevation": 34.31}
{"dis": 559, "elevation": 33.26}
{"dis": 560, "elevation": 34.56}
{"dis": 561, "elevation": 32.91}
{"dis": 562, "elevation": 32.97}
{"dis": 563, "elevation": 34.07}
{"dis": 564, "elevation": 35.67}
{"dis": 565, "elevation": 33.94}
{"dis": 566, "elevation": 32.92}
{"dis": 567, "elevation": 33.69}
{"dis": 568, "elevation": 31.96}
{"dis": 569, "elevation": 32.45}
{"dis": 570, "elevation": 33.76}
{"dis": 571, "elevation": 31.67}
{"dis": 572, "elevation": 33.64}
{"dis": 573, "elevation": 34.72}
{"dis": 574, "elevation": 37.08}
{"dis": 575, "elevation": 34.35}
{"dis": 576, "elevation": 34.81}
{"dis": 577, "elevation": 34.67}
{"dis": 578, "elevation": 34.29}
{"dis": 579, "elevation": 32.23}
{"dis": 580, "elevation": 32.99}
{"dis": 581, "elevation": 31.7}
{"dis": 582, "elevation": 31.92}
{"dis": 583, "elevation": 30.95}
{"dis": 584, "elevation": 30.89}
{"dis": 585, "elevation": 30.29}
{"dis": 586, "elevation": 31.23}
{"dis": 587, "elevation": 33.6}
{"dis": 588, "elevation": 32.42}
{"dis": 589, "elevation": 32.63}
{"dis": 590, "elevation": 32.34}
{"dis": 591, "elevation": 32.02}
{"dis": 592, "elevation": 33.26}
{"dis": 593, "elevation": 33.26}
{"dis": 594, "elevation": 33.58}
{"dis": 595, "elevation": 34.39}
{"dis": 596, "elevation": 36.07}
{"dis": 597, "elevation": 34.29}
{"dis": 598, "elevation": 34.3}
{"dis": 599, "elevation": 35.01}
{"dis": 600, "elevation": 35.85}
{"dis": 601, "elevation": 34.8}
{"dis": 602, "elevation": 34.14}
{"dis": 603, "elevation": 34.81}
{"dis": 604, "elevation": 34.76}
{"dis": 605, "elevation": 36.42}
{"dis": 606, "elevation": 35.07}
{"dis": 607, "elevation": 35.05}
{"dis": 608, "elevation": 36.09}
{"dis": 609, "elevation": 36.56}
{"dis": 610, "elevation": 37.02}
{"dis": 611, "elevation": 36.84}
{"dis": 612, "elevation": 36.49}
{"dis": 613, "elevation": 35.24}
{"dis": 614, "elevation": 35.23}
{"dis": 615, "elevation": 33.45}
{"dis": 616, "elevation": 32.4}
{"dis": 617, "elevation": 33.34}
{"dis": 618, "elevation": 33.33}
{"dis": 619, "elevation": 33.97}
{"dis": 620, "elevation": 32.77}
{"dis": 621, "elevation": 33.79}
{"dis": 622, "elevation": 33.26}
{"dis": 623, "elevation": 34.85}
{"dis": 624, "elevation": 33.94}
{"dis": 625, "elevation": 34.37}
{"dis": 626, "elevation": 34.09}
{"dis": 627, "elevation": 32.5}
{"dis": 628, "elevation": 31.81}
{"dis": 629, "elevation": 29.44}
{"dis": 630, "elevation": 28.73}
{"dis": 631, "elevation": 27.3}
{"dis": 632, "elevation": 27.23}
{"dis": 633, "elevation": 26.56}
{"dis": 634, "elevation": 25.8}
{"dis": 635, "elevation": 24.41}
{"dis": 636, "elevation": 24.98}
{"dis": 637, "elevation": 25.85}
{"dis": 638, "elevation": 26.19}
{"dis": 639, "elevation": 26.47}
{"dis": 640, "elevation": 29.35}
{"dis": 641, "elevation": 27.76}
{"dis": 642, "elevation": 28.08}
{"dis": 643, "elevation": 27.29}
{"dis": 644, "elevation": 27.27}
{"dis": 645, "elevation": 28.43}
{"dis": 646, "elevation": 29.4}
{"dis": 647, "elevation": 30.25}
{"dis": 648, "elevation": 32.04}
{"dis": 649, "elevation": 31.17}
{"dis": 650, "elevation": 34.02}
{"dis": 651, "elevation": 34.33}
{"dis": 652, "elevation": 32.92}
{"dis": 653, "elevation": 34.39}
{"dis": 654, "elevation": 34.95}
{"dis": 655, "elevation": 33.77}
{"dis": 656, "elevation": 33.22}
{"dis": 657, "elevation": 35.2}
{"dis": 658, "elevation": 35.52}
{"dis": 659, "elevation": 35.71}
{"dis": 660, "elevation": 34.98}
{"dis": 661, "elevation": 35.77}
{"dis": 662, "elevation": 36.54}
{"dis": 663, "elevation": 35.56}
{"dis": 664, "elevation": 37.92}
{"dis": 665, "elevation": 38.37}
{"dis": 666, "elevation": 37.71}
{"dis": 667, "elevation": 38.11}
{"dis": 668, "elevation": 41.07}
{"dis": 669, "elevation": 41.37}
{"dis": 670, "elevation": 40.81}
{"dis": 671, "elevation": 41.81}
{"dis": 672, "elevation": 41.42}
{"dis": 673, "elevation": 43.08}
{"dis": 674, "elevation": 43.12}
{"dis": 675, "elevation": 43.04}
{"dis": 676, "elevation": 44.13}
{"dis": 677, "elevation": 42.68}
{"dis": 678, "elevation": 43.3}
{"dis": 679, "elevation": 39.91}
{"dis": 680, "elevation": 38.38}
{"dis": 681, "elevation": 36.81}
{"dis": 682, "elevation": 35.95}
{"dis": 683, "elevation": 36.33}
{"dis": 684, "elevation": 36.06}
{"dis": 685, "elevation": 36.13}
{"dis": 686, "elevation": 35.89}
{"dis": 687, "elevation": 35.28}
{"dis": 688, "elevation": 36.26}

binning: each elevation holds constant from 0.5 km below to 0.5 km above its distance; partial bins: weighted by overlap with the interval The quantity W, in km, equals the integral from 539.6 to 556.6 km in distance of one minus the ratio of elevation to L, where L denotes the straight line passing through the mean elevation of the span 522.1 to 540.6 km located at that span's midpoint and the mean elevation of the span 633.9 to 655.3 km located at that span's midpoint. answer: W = 6.2 km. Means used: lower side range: 36.2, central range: 22.3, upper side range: 29.5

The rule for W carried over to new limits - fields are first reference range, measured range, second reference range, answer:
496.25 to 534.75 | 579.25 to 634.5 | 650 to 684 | 8.6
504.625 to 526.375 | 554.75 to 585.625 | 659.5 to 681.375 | 5.9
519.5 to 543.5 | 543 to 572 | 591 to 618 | 5.4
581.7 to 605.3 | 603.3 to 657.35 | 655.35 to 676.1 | 6.3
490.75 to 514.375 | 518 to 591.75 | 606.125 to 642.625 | 9.9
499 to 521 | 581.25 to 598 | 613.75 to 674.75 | 1.7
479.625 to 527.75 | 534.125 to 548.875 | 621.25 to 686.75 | 6.6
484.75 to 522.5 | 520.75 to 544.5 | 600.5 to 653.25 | 3.7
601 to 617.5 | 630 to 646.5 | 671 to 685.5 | 4.5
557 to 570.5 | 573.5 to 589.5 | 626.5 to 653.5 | -0.2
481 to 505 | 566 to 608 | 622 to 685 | 5.2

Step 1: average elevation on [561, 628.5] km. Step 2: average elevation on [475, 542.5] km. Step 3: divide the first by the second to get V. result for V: 0.8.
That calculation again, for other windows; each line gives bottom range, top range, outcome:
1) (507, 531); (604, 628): 0.84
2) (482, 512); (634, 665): 0.72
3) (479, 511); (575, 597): 0.74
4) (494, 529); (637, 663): 0.77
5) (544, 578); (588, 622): 1.15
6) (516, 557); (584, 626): 1.07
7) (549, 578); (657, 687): 1.21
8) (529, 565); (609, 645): 1.08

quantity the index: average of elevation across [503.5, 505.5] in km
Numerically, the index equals 42.3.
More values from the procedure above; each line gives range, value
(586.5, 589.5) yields 32.9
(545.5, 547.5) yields 18.4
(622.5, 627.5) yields 34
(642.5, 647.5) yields 28.5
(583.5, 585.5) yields 30.6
